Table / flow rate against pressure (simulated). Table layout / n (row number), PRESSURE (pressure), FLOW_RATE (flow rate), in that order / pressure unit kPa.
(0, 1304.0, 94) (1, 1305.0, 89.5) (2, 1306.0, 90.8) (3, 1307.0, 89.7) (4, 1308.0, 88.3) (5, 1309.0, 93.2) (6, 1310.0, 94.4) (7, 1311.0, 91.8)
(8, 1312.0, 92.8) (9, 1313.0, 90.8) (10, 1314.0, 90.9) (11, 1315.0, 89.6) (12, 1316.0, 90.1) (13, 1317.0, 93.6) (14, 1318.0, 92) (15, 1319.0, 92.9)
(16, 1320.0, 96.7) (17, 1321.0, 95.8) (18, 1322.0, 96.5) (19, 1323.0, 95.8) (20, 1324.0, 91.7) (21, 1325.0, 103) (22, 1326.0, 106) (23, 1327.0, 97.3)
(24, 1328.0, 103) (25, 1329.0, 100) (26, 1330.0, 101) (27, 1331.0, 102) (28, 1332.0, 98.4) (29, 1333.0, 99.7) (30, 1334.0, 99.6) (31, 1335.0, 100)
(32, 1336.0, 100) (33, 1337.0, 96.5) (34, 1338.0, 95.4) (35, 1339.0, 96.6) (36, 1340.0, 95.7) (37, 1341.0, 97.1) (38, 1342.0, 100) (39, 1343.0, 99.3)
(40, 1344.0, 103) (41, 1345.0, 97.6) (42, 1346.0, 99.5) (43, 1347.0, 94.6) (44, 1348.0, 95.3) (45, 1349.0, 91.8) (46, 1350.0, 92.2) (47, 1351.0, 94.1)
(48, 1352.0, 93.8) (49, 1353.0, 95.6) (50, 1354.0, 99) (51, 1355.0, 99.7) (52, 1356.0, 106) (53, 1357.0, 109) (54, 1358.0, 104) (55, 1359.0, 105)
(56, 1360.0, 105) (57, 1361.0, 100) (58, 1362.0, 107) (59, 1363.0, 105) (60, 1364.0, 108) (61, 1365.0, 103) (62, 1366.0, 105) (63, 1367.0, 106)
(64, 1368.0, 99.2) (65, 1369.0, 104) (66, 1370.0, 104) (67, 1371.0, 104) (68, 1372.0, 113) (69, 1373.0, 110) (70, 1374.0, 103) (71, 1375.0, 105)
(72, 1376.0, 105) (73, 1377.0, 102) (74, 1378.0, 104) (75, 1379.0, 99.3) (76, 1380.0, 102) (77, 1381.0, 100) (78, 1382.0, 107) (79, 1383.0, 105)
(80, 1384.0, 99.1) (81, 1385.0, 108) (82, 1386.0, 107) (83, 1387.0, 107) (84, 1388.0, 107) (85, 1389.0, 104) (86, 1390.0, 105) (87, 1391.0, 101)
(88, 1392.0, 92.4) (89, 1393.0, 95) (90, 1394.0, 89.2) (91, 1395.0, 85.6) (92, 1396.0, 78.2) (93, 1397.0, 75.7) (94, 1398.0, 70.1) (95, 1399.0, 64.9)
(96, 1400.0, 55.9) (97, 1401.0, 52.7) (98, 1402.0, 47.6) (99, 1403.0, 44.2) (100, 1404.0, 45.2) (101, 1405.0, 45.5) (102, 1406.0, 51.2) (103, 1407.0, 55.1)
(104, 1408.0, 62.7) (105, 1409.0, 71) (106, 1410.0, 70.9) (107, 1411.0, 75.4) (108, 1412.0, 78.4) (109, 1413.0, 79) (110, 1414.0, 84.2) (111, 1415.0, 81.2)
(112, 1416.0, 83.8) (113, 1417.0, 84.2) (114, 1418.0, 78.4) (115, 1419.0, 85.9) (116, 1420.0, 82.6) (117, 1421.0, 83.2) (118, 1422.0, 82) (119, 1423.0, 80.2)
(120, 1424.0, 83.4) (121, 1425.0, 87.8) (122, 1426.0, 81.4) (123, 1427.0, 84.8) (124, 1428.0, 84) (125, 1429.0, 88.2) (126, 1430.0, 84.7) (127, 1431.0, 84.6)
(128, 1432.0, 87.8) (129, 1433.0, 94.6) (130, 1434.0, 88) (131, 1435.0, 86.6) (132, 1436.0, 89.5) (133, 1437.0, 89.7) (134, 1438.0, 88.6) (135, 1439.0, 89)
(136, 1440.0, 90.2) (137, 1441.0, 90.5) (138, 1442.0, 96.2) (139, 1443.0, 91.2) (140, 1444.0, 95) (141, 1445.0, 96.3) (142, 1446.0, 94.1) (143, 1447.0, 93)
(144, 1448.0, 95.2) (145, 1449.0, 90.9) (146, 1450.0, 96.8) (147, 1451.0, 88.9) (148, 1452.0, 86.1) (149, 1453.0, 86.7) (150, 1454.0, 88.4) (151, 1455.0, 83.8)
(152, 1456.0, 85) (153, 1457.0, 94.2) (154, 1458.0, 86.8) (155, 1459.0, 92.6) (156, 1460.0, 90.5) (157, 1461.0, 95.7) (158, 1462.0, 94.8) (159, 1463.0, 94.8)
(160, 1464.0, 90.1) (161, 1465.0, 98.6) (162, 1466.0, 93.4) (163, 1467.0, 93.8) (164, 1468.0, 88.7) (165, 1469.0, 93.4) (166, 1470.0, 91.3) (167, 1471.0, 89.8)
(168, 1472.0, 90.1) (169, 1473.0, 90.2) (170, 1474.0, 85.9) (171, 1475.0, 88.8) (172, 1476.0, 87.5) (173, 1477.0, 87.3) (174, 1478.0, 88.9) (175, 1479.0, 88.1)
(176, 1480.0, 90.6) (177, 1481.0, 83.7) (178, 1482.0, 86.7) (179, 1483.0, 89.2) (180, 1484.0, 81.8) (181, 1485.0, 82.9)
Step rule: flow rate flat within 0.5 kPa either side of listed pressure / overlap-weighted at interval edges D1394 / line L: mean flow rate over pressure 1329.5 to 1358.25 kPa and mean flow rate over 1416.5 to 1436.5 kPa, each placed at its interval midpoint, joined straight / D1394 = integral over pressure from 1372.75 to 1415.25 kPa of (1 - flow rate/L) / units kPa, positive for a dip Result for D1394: 3.0 kPa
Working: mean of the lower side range 98.5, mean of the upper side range 85.1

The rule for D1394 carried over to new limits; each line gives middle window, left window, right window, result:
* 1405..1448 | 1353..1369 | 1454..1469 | 5.58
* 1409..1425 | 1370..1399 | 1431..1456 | 2.29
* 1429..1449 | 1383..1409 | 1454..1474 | -0.97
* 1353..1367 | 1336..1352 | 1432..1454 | -1.22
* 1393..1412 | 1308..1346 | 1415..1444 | 5.24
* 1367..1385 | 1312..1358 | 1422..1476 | -1.79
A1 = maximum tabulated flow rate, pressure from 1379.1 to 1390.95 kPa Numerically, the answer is 108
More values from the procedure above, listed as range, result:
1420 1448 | 96.3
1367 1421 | 113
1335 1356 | 106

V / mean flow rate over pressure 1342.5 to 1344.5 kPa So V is 101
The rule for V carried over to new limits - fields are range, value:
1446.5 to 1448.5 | 94.1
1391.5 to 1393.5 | 93.7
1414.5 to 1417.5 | 83.1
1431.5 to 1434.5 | 90.1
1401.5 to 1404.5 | 45.7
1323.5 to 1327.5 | 99.5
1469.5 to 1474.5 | 89.5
